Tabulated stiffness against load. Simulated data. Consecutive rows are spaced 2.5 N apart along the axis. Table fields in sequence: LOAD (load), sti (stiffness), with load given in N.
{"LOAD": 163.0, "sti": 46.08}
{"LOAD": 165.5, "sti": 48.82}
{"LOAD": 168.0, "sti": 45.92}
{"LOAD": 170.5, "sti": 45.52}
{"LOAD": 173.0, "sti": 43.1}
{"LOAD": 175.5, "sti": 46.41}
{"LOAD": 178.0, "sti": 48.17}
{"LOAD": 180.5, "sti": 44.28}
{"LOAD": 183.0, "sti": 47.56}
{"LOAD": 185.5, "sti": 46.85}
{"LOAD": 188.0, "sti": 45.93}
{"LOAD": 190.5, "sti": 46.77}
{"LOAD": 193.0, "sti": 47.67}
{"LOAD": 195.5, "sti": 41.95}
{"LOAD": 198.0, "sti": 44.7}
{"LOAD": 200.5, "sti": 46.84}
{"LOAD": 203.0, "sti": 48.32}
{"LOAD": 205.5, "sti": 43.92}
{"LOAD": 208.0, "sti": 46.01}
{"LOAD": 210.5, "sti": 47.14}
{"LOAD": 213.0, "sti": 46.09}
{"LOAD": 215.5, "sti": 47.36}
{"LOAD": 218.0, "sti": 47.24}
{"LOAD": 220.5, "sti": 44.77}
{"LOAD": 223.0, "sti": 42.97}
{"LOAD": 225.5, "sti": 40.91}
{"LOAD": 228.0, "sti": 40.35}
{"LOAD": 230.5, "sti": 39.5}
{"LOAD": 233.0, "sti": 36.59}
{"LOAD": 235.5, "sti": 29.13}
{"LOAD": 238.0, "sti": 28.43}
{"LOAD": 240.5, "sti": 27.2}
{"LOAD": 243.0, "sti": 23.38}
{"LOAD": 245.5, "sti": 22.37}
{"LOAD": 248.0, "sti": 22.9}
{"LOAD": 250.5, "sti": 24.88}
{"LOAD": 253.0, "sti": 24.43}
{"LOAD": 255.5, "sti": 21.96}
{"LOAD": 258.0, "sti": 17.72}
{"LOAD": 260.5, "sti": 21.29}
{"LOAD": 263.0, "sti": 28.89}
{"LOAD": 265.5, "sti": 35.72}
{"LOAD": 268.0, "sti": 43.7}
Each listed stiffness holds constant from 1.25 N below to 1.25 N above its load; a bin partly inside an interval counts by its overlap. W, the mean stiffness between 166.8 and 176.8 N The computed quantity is 45.2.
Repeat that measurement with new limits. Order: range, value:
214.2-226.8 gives 44.6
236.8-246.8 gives 25.3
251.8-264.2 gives 22.8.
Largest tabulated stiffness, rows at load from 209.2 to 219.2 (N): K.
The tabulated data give 47.36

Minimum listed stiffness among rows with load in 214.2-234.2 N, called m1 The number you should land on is 36.59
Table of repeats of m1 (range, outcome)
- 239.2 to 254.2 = 22.37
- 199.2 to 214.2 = 43.92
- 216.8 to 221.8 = 44.77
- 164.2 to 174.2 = 43.1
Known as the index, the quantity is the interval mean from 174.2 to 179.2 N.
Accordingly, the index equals 47.2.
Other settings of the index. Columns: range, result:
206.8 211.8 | 46.6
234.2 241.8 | 28.3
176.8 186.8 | 46.7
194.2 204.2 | 45.4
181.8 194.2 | 47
